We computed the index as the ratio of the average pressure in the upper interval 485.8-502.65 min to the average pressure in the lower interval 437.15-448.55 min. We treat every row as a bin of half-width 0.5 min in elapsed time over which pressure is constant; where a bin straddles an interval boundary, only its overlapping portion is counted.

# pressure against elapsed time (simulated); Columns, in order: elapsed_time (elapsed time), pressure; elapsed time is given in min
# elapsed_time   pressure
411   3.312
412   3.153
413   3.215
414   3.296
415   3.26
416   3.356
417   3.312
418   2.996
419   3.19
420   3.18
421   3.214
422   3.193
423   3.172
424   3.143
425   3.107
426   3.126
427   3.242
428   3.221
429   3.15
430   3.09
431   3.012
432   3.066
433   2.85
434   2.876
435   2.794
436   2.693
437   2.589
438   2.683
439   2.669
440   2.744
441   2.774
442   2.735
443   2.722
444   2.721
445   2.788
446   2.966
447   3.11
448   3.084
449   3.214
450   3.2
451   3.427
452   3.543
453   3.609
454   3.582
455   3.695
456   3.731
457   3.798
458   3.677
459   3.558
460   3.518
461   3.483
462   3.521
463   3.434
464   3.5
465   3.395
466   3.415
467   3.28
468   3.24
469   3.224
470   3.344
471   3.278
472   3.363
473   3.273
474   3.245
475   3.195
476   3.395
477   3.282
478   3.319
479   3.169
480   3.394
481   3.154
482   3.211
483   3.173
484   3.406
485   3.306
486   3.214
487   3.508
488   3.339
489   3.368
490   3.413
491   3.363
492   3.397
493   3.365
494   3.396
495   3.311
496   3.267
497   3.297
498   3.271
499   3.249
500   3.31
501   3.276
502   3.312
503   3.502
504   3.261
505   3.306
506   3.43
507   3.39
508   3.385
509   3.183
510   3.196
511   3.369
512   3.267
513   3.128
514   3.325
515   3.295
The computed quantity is 1.19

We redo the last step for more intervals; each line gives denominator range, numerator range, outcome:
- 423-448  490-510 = 1.14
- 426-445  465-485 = 1.14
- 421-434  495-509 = 1.07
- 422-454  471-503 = 1.10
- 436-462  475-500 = 1.04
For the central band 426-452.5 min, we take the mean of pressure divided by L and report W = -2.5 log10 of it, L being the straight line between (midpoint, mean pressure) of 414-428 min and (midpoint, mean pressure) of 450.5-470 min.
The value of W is 0.13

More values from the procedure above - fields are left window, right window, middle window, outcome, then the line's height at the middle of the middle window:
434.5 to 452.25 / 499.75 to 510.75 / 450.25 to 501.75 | -0.09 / 3.13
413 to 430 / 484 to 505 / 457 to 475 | -0.04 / 3.28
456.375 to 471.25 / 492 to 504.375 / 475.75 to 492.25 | 0.02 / 3.37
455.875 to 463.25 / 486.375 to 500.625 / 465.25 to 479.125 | 0.07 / 3.5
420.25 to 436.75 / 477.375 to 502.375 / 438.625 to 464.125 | -0.04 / 3.15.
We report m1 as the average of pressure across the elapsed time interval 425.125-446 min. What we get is 2.88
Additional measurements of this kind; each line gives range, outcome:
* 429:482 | 3.2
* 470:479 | 3.29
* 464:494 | 3.32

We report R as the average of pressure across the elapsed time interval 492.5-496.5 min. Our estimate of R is 3.33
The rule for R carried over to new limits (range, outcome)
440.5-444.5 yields 2.74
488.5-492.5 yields 3.39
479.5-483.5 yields 3.23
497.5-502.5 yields 3.28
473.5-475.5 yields 3.22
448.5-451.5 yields 3.28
